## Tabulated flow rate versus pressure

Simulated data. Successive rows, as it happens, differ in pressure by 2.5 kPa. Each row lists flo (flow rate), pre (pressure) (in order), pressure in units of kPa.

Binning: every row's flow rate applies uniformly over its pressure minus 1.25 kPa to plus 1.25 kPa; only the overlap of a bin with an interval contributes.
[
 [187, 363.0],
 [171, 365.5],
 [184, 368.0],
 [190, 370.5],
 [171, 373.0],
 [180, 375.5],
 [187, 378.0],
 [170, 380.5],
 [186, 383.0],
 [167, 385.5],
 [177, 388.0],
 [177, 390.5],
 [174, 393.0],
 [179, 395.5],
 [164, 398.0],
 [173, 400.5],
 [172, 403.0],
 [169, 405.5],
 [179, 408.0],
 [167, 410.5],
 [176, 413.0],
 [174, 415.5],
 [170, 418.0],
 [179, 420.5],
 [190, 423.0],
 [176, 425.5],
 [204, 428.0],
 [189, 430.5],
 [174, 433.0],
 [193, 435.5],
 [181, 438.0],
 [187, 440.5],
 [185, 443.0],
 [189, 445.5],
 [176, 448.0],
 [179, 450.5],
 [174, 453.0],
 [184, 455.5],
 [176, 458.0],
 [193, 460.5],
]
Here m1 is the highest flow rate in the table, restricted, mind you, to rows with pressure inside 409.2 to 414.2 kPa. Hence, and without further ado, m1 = 176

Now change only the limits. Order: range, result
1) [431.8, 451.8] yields 193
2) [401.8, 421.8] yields 179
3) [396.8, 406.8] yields 173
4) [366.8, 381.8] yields 190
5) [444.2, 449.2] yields 189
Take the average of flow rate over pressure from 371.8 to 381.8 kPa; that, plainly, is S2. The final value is 177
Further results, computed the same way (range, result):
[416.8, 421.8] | 175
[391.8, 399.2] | 172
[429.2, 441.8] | 185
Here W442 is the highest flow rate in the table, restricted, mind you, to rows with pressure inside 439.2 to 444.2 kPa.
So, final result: 187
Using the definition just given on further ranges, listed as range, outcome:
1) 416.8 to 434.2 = 204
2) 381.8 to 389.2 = 186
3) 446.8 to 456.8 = 184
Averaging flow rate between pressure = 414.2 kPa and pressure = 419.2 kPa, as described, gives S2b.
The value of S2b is 172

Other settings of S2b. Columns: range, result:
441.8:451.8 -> 182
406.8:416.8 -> 174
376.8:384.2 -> 181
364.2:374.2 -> 179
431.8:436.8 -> 184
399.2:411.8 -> 172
